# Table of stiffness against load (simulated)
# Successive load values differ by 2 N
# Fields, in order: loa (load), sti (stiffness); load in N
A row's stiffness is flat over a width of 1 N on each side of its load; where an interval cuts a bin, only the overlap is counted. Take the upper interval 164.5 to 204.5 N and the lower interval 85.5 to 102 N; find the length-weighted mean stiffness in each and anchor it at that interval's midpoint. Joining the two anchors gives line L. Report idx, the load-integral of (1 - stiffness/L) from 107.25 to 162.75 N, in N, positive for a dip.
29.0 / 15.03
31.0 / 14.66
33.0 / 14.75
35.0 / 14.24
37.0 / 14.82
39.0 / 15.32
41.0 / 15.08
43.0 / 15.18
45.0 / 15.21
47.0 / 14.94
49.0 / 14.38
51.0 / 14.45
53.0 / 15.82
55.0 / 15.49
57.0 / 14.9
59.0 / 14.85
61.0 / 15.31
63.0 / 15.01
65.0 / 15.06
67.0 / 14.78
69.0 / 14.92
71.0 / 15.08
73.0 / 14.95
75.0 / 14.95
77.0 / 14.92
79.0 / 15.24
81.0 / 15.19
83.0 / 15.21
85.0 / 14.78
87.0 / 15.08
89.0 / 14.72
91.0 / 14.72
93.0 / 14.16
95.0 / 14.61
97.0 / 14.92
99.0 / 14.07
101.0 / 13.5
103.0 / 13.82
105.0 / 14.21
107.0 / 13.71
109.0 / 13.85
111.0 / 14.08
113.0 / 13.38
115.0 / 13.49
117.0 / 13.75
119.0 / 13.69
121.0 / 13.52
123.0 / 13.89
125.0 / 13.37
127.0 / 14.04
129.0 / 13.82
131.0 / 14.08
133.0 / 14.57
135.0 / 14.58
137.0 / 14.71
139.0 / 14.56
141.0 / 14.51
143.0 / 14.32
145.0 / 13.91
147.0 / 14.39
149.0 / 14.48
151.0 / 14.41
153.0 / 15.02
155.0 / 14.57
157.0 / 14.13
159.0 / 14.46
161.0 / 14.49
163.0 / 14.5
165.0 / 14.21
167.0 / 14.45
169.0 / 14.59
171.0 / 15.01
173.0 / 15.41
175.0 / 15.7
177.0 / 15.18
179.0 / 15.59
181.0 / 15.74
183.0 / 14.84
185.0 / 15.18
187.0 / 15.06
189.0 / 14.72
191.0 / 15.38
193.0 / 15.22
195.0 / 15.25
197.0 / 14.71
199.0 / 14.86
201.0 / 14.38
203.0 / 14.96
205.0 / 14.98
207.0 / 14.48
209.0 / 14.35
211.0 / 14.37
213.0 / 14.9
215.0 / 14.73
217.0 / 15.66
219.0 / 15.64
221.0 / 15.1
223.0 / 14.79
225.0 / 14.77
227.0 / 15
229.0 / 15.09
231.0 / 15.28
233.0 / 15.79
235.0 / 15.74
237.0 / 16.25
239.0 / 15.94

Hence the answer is 2.2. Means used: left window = 14.5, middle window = 14.1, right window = 15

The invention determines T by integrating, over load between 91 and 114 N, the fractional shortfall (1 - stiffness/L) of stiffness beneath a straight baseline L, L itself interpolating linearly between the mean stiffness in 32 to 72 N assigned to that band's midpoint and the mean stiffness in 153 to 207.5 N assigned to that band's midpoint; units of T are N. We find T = 1.4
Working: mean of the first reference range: 15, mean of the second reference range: 14.9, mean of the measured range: 14.1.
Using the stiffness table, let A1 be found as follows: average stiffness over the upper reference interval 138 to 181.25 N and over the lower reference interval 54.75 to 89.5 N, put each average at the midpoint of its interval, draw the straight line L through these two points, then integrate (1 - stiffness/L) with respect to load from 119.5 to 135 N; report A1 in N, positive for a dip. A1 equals 0.9 N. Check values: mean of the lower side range 15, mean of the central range 13.9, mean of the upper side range 14.7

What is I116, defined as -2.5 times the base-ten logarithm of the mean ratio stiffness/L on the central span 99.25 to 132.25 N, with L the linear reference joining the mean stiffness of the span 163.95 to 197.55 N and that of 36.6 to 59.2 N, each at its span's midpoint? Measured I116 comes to 0.10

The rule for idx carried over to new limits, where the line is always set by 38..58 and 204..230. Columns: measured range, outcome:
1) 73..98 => 0.3 N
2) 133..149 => 0.6 N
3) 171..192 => -0.4 N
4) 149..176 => 0.5 N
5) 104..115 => 0.9 N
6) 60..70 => 0.0 N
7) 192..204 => 0.0 N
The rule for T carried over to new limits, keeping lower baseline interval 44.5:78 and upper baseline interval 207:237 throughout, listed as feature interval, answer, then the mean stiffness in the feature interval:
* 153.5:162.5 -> 0.4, 14.5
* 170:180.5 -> -0.2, 15.4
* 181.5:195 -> 0.0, 15.1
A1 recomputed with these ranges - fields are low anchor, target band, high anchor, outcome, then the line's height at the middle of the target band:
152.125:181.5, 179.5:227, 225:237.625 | 0.68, 15.2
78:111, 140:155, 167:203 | 0.39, 14.8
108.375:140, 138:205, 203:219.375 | -1.59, 14.5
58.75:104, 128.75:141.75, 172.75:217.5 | 0.40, 14.9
